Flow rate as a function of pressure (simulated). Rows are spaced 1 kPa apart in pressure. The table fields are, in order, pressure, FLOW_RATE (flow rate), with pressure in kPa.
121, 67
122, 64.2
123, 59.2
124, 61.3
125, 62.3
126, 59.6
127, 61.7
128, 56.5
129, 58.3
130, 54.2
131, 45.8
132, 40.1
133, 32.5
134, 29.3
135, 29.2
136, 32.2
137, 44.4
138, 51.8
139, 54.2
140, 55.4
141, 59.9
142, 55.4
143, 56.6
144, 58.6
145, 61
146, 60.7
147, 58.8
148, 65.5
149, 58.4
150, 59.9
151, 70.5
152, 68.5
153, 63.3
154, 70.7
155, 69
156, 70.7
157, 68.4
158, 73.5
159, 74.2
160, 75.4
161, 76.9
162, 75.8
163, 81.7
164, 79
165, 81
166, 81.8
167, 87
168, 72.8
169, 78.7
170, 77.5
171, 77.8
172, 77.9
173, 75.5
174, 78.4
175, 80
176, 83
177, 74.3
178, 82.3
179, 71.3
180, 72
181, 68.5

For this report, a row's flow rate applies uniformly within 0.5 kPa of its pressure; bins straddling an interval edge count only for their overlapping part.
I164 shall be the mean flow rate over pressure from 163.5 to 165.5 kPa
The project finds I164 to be 80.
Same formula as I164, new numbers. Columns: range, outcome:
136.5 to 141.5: 53.1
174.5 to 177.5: 79.1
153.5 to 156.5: 70.1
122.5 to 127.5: 60.8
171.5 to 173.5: 76.7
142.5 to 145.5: 58.7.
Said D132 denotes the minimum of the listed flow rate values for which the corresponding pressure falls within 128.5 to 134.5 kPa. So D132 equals 29.3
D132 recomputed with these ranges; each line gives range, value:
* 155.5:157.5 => 68.4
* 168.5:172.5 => 77.5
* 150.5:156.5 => 63.3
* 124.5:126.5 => 59.6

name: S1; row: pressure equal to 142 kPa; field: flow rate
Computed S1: 55.4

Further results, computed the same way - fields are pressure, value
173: 75.5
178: 82.3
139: 54.2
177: 74.3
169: 78.7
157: 68.4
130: 54.2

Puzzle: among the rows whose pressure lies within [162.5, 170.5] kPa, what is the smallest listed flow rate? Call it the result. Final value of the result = 72.8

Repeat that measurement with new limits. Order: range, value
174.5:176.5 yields 80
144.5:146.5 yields 60.7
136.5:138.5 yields 44.4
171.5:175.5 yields 75.5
